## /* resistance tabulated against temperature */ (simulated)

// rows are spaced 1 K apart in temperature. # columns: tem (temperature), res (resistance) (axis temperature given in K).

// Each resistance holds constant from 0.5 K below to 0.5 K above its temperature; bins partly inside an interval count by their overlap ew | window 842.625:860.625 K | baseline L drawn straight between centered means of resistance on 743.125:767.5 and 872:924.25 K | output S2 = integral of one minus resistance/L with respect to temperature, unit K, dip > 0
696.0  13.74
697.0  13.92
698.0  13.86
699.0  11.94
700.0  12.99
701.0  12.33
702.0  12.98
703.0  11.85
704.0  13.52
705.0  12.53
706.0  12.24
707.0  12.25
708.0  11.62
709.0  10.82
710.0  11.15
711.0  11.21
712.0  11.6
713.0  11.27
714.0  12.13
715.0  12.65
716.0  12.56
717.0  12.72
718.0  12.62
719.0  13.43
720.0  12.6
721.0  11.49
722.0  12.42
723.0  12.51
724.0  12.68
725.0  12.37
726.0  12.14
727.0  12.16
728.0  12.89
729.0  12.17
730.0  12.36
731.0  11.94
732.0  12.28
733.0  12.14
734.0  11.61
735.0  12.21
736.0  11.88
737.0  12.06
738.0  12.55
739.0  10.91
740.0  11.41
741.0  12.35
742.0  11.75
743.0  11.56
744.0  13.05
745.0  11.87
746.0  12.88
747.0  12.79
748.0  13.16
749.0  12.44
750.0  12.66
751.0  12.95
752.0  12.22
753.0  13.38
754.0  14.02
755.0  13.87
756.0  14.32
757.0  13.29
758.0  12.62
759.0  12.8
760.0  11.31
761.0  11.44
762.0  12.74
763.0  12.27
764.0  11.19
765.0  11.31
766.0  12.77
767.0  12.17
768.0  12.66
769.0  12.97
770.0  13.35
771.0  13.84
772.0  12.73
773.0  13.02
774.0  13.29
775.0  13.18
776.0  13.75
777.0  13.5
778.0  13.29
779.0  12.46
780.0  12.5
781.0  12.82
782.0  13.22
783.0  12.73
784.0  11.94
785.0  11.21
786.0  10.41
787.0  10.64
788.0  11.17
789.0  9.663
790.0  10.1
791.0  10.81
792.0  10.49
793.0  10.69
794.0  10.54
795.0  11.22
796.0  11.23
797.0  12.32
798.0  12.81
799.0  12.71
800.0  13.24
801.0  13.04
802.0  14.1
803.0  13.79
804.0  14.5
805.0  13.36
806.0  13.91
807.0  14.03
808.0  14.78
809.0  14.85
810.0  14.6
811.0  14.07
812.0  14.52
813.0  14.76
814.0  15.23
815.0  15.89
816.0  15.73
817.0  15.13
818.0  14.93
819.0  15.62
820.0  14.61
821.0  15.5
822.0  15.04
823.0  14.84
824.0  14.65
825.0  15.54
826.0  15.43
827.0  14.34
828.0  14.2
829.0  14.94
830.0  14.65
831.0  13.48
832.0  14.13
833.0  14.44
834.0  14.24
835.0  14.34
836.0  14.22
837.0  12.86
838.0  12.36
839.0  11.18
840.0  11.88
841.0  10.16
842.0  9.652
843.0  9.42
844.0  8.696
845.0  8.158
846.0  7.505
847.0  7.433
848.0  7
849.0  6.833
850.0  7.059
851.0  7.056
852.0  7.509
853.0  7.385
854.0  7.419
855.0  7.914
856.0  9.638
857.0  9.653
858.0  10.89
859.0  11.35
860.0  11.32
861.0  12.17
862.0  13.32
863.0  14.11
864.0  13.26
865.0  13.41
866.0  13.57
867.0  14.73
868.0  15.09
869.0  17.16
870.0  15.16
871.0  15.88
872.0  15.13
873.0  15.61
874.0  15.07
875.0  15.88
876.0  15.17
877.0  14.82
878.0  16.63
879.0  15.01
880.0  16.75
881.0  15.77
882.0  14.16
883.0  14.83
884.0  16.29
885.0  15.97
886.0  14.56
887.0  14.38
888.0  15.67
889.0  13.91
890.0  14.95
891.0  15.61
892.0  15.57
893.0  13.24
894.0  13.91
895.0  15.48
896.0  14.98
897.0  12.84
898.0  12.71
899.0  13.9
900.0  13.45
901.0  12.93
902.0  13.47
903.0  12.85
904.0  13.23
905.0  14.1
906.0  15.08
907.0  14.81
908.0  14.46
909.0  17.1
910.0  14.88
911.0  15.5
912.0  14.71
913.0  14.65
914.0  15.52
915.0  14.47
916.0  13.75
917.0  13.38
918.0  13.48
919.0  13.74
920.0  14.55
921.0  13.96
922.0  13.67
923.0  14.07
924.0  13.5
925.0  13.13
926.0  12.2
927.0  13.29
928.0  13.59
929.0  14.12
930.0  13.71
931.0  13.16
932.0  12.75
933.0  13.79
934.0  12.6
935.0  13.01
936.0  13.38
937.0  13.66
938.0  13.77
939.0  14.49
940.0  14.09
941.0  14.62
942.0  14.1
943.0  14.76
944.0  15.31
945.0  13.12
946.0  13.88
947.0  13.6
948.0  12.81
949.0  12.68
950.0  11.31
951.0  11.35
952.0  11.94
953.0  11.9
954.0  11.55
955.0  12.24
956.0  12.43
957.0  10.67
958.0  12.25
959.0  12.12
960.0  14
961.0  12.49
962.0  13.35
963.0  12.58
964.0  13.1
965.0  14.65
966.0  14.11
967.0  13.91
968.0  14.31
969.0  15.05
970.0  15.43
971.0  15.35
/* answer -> 7.1 K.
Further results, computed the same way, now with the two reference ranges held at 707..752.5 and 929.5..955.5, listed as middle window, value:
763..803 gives 0.8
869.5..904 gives -4.8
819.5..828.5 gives -1.6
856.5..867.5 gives 0.3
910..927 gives -1.2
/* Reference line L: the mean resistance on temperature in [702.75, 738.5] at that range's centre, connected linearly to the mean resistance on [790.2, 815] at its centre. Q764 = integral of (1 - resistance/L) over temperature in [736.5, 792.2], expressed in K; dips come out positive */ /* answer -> 1.5 K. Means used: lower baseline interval 12.2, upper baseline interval 13.2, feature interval 12.4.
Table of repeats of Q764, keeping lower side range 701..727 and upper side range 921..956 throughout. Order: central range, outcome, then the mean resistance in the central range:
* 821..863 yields 4.6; 11.4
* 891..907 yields -1.0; 13.9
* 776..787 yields 0.1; 12.4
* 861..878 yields -2.4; 14.8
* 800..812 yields -1.4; 14.1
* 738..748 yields 0.2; 12.1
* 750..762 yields -0.5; 12.9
